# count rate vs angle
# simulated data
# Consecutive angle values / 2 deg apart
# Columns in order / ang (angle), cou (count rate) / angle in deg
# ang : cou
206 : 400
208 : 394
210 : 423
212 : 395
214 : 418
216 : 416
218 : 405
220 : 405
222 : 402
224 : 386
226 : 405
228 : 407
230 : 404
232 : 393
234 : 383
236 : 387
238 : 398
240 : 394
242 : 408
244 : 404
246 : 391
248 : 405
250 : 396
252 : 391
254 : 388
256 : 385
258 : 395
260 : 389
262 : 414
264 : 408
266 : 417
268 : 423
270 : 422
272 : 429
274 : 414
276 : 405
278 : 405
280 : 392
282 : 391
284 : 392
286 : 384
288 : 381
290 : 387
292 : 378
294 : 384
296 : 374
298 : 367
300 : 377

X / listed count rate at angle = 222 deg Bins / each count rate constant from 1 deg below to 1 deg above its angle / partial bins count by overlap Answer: 402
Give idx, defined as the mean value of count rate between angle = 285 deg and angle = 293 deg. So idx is 382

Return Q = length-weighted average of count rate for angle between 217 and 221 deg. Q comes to 405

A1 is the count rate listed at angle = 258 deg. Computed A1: 395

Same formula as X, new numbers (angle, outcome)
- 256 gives 385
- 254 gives 388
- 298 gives 367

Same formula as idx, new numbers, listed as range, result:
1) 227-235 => 397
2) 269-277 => 418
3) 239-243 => 401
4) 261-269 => 416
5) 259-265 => 404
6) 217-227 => 401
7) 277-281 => 398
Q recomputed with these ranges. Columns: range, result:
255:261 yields 390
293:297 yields 379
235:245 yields 398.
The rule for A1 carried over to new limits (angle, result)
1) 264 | 408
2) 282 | 391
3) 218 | 405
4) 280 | 392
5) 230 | 404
